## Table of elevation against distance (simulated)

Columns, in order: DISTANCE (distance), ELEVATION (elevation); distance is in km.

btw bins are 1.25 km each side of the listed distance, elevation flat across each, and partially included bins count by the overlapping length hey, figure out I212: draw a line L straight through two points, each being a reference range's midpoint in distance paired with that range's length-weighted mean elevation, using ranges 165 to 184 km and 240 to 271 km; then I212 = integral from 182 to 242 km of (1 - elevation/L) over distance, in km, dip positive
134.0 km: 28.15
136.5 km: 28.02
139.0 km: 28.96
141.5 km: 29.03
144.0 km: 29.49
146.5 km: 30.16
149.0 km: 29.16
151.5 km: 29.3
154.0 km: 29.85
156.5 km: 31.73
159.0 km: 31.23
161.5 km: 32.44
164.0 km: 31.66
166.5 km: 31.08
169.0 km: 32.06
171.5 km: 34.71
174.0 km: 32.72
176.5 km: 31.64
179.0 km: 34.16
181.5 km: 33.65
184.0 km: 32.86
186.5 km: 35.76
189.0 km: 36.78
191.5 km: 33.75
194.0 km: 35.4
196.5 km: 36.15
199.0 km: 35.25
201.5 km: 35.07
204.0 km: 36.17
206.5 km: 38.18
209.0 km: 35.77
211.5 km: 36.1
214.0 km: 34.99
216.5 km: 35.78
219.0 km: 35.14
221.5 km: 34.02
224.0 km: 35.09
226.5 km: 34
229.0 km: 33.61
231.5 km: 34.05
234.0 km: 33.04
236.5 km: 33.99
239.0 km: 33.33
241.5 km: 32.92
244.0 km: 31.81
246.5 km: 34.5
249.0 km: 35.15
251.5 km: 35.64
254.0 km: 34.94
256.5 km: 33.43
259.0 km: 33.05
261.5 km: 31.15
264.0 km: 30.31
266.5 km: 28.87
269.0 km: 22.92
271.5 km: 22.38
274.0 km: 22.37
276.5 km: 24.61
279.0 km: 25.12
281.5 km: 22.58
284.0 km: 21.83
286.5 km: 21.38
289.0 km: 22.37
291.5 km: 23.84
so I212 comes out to -4.7 km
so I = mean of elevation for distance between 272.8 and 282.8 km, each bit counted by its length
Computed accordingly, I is 23.7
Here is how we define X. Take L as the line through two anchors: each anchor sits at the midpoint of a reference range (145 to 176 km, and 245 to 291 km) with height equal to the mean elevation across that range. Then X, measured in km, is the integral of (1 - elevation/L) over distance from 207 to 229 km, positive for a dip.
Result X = -4.2 km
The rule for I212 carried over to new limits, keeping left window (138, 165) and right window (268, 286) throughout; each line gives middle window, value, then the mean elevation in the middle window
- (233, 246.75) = -4.4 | 33.2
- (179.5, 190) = -2.3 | 34.7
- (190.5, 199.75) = -2.5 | 35.2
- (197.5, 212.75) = -5.0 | 36.1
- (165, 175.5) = -1.2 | 32.6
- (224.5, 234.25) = -3.0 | 33.8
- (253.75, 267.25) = -4.4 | 31.9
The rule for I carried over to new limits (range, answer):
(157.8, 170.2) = 31.7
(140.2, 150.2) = 29.5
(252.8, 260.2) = 33.8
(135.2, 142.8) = 28.7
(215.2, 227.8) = 34.8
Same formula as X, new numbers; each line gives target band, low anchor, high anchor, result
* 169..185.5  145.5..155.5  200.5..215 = -0.3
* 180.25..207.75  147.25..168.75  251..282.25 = -5.0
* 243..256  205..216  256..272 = -1.5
